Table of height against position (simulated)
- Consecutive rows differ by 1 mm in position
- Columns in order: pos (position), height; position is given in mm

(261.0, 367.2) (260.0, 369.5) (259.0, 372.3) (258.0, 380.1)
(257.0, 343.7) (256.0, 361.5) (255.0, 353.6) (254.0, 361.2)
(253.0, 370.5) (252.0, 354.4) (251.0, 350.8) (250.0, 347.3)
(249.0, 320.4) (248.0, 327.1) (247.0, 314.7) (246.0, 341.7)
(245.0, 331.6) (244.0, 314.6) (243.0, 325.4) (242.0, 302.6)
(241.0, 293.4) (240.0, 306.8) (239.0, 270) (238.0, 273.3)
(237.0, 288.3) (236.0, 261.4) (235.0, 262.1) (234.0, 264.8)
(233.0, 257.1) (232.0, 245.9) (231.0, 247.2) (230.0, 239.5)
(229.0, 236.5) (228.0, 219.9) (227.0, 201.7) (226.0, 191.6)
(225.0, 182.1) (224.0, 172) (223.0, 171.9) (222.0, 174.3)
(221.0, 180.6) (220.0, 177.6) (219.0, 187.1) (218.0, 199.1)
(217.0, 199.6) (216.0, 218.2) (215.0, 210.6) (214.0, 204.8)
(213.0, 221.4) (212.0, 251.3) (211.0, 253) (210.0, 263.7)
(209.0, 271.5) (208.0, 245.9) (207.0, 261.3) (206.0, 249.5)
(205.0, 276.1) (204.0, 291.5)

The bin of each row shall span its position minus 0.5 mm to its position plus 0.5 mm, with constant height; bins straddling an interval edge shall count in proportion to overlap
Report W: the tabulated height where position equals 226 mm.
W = 191.6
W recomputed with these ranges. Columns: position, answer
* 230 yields 239.5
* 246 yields 341.7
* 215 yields 210.6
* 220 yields 177.6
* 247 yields 314.7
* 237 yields 288.3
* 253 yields 370.5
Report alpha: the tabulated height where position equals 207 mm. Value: 261.3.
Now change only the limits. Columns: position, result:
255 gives 353.6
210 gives 263.7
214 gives 204.8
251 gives 350.8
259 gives 372.3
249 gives 320.4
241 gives 293.4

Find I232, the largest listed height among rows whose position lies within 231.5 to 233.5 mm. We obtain 257.1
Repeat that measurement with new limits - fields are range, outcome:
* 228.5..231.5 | 247.2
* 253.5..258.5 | 380.1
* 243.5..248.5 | 341.7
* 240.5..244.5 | 325.4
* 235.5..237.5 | 288.3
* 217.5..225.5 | 199.1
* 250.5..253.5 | 370.5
